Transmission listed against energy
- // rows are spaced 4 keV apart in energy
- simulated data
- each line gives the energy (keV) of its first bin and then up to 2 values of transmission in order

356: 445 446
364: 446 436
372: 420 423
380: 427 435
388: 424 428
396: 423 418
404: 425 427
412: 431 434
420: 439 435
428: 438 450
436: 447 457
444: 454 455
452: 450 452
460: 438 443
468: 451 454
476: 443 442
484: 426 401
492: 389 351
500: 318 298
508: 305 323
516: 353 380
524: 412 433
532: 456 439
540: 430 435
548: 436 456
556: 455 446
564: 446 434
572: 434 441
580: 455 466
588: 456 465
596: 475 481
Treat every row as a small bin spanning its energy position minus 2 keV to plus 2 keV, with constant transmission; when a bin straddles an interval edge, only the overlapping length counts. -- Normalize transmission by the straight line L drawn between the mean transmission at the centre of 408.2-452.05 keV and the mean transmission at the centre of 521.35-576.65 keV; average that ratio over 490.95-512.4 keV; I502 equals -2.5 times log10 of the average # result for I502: 0.319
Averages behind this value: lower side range 444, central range 329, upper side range 439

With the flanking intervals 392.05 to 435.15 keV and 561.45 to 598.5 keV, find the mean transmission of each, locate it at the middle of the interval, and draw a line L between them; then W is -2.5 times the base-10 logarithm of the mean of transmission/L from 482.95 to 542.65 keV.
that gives 0.168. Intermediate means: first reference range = 432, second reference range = 453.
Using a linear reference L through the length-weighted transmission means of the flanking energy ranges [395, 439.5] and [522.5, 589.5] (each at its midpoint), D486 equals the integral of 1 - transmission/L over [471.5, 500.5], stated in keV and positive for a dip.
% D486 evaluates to 2.2 keV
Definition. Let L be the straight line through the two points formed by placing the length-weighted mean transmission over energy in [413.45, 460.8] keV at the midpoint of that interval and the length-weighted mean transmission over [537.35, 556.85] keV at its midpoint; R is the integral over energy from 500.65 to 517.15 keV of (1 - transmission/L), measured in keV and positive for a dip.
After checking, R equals 4.7 keV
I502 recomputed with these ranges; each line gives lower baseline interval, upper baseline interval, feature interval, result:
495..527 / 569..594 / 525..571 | -0.106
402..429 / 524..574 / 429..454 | -0.043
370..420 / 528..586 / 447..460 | -0.041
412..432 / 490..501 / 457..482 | -0.160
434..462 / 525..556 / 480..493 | 0.086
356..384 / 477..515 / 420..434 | -0.100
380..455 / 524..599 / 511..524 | 0.218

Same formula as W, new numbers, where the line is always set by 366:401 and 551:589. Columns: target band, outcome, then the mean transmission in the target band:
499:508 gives 0.395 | 306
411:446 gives -0.029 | 443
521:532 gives 0.047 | 425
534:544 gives 0.025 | 435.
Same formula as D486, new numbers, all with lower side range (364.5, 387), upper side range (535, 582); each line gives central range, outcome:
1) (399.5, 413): 0.18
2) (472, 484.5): -0.13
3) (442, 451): -0.41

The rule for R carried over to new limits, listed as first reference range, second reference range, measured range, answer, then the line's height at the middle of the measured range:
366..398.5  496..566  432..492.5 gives -4.3 keV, 412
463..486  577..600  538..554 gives 0.6 keV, 456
